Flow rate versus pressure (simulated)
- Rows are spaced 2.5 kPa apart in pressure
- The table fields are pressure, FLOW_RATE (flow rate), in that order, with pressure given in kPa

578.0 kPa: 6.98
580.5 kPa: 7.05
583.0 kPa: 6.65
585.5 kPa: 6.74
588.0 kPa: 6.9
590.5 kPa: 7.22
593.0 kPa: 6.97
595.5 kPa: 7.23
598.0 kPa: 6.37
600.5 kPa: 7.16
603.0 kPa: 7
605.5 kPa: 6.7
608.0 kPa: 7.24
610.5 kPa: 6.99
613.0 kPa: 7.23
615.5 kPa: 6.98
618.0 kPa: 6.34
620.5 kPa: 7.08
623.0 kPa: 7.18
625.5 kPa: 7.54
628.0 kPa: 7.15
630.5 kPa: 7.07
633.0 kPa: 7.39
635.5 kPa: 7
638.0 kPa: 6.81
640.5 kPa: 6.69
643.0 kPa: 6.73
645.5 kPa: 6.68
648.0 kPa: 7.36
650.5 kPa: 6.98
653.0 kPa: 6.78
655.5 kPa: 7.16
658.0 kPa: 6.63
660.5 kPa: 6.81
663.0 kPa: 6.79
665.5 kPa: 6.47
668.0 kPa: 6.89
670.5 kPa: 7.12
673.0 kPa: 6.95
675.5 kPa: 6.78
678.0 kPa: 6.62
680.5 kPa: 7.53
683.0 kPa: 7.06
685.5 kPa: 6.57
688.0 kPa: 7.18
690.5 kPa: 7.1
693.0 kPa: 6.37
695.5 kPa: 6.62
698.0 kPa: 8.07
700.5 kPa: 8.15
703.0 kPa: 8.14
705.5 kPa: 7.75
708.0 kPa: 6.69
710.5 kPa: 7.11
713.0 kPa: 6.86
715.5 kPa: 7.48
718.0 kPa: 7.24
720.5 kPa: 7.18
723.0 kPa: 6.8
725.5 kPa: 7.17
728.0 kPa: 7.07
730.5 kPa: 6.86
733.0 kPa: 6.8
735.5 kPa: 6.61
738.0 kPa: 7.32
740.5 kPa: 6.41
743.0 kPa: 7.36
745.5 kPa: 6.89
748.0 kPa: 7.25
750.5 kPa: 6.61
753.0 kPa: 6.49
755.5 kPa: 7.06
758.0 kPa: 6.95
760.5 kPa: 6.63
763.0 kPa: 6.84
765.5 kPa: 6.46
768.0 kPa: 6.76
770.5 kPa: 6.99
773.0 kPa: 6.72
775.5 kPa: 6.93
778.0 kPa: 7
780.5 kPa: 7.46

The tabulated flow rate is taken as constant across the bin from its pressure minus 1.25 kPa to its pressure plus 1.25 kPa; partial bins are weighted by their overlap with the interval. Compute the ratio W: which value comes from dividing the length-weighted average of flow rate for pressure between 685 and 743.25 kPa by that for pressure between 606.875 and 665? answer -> 1.0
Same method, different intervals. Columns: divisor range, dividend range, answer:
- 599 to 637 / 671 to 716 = 1.01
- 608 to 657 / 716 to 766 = 0.99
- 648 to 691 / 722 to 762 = 1.00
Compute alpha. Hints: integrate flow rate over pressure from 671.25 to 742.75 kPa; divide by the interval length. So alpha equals 7.09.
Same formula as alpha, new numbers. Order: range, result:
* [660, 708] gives 7.1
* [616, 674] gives 6.94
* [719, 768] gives 6.88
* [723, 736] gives 6.91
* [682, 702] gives 7.15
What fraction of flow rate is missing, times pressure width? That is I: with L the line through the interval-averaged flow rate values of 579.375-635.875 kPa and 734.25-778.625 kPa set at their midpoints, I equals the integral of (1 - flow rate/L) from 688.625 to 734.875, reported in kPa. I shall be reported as -1.9 kPa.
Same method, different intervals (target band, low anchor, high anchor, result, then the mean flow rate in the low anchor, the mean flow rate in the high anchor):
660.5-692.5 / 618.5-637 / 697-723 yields 1.8 kPa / 7.16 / 7.43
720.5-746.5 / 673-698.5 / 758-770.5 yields -0.5 kPa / 6.96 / 6.73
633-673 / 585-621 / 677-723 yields 1.1 kPa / 6.94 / 7.2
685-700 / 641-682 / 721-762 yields -0.4 kPa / 6.89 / 6.9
